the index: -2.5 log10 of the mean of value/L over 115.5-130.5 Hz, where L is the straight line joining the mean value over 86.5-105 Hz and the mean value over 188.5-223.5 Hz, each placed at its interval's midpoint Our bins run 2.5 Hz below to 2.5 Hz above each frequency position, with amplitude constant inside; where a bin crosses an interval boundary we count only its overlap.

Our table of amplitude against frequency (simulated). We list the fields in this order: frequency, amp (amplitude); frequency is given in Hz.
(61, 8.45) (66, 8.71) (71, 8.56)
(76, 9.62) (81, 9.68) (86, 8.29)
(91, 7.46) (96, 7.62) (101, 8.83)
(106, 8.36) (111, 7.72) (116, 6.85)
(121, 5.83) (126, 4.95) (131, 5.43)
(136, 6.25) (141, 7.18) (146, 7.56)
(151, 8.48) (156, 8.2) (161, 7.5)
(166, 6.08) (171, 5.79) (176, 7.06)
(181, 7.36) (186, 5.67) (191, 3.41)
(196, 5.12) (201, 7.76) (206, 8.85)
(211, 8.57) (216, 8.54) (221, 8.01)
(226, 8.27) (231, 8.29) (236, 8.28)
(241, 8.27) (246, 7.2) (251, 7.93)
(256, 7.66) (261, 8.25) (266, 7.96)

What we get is 0.35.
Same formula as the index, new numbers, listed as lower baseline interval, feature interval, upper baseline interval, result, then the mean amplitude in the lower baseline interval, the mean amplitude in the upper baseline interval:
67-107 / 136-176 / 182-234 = 0.09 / 8.57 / 7.26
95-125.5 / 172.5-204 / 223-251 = 0.26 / 7.36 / 8.05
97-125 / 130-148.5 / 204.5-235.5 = 0.14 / 7.39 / 8.4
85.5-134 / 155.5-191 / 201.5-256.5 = 0.18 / 7.08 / 8.17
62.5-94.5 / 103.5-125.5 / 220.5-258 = 0.22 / 8.68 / 7.99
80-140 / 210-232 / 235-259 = -0.08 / 7.21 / 7.85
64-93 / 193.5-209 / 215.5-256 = 0.13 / 8.74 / 8.05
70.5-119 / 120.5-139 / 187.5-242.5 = 0.39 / 8.26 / 7.53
